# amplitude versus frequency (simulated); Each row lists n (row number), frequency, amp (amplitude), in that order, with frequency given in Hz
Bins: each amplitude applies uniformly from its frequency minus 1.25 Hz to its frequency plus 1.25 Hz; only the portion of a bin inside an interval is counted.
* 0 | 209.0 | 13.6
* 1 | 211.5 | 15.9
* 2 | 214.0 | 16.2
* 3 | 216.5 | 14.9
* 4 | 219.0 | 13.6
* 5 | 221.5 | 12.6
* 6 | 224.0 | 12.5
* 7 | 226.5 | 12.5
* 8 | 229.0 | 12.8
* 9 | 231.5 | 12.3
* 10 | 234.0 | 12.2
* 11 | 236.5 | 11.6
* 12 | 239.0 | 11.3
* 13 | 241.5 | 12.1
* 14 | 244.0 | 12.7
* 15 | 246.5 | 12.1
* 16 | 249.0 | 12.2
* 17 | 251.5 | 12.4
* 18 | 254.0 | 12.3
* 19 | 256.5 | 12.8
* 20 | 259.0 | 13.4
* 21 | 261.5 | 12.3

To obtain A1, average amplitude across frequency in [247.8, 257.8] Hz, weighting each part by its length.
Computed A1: 12.4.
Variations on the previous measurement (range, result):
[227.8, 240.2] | 12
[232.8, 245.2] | 12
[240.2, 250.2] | 12.3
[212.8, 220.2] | 14.9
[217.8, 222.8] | 13.1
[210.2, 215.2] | 16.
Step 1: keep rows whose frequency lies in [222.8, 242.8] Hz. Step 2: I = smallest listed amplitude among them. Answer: 11.3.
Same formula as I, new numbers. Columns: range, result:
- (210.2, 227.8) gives 12.5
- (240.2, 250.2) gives 12.1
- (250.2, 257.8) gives 12.3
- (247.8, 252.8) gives 12.2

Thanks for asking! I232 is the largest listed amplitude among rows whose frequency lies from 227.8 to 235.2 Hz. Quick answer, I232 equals 12.8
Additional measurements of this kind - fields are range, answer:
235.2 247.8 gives 12.7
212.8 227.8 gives 16.2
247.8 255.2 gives 12.4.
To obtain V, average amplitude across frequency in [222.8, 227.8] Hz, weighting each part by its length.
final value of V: 12.5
